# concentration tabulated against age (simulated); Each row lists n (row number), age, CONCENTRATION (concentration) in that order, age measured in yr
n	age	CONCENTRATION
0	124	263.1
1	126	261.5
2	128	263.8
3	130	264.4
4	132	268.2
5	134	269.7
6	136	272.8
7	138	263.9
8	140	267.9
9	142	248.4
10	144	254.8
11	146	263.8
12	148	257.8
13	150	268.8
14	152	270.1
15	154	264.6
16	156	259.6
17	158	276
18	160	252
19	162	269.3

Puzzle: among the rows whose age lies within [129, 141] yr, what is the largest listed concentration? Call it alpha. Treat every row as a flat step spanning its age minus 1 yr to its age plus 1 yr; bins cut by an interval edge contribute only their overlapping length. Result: 272.8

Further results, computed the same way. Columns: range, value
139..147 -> 267.9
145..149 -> 263.8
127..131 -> 264.4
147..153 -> 270.1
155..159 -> 276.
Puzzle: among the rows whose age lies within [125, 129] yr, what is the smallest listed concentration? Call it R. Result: 261.5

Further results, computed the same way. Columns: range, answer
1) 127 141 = 263.8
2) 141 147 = 248.4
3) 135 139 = 263.9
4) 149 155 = 264.6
